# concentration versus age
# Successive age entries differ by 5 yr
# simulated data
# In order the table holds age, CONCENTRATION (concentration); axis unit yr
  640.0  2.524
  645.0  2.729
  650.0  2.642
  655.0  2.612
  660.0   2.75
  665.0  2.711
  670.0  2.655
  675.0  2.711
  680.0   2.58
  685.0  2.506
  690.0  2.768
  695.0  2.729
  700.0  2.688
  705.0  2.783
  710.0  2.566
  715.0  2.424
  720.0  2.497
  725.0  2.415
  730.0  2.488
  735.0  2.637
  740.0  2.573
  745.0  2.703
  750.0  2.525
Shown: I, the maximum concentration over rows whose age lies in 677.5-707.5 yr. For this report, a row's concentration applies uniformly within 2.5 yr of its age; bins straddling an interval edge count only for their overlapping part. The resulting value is 2.783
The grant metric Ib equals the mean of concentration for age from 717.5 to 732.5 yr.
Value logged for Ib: 2.47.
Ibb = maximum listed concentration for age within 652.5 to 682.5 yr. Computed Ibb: 2.75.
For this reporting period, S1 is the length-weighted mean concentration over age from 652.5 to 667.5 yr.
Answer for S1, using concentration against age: 2.69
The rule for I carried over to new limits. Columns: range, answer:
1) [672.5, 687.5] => 2.711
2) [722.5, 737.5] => 2.637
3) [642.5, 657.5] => 2.729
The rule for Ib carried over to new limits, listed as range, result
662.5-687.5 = 2.63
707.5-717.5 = 2.49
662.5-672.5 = 2.68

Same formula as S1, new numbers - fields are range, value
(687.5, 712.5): 2.71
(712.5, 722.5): 2.46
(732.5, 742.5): 2.6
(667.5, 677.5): 2.68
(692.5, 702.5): 2.71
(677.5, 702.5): 2.65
